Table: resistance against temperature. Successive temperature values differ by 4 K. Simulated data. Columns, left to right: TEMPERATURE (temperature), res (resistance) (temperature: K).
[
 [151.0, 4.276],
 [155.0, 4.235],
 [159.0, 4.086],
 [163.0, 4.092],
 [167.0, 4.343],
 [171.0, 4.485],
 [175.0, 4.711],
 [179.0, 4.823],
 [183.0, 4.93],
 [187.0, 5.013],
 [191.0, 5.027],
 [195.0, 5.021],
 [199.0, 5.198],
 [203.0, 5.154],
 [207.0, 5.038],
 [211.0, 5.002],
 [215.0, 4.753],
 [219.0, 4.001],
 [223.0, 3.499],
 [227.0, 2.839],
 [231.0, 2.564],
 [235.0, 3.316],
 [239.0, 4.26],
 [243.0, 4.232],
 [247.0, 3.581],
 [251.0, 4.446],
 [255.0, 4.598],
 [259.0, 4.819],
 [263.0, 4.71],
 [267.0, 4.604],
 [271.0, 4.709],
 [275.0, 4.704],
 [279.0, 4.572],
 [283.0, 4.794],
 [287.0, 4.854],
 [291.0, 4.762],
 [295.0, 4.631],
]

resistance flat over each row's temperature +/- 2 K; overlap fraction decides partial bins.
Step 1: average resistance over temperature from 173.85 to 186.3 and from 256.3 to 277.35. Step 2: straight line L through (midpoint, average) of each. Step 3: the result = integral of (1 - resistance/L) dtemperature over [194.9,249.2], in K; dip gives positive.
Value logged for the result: 7.2 K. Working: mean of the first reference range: 4.85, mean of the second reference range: 4.7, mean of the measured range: 4.15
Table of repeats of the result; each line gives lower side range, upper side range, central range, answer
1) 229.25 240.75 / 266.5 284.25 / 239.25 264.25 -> -2.95 K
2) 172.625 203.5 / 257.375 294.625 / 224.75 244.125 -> 5.72 K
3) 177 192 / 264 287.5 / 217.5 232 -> 4.77 K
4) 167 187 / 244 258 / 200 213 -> -1.54 K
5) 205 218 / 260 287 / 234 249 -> 2.82 K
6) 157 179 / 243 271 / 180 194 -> -1.84 K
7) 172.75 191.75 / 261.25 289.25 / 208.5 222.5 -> 0.98 K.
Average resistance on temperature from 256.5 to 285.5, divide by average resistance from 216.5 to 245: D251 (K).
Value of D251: 1.32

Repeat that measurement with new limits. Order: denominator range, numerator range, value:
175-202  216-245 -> 0.72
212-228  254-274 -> 1.20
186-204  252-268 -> 0.92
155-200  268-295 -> 1.01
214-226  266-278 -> 1.19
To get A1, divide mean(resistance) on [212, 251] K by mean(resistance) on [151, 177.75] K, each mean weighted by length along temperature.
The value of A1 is 0.9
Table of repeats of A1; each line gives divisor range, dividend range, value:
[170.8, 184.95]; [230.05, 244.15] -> 0.76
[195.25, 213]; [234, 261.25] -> 0.83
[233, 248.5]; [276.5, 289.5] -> 1.23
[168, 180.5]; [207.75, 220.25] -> 1.01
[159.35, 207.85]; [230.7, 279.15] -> 0.89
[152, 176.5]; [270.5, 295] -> 1.10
